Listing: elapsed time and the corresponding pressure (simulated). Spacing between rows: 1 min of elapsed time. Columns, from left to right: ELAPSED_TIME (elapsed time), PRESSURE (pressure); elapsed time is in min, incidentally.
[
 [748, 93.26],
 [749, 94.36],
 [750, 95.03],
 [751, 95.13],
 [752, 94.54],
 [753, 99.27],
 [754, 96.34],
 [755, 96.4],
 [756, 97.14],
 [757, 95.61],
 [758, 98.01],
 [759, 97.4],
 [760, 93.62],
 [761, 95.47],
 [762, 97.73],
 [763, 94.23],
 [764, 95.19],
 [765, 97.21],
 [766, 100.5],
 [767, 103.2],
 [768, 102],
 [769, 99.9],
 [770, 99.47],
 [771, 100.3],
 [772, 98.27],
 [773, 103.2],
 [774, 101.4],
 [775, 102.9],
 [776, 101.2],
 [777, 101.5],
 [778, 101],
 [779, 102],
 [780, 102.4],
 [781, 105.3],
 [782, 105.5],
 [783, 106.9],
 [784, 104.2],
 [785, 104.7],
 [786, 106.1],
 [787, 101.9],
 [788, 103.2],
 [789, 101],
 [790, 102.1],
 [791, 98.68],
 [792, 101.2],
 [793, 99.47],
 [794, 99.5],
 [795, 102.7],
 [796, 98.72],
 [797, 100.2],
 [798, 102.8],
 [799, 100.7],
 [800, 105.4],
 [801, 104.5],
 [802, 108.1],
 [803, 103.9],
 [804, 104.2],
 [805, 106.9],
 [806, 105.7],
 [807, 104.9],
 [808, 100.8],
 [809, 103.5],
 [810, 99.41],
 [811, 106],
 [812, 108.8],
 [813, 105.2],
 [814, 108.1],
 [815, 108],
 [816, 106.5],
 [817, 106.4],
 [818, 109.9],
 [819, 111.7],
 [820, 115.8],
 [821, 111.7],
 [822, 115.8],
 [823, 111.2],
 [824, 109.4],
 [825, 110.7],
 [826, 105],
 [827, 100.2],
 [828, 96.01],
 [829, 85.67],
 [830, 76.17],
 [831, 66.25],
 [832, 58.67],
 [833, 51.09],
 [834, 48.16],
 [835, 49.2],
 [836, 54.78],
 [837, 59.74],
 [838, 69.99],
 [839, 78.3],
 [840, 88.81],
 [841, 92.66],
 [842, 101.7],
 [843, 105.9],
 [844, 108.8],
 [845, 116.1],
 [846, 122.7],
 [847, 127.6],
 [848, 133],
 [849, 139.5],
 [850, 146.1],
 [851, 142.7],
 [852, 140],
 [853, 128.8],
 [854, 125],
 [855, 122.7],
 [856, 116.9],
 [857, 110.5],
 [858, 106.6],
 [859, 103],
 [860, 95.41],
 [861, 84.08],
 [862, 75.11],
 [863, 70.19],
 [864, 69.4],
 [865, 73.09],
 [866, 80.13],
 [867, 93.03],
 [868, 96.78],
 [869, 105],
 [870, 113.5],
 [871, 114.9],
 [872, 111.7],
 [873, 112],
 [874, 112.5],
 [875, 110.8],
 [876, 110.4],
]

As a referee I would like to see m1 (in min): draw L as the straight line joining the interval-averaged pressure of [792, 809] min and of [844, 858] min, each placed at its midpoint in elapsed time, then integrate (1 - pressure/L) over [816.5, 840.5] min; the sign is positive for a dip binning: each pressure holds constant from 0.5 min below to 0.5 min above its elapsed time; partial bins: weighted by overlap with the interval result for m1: 5.9 min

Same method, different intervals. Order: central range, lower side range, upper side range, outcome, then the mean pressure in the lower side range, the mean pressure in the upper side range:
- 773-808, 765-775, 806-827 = 0.31 min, 101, 108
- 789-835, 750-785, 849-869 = 1.36 min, 99.6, 105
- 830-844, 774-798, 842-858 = 5.53 min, 102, 124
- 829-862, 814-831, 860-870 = -2.04 min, 104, 85.1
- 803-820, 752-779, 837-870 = -0.72 min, 98.8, 105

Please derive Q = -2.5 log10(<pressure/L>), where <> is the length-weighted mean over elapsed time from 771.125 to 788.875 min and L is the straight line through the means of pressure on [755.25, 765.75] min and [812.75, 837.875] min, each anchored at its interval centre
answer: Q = -0.09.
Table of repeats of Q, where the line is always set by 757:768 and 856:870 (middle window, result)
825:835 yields 0.21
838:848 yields -0.13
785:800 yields -0.07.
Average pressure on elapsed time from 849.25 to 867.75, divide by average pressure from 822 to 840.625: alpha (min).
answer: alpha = 1.31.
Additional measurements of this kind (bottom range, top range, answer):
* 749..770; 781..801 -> 1.05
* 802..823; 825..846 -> 0.77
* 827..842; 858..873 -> 1.30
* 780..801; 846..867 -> 1.07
